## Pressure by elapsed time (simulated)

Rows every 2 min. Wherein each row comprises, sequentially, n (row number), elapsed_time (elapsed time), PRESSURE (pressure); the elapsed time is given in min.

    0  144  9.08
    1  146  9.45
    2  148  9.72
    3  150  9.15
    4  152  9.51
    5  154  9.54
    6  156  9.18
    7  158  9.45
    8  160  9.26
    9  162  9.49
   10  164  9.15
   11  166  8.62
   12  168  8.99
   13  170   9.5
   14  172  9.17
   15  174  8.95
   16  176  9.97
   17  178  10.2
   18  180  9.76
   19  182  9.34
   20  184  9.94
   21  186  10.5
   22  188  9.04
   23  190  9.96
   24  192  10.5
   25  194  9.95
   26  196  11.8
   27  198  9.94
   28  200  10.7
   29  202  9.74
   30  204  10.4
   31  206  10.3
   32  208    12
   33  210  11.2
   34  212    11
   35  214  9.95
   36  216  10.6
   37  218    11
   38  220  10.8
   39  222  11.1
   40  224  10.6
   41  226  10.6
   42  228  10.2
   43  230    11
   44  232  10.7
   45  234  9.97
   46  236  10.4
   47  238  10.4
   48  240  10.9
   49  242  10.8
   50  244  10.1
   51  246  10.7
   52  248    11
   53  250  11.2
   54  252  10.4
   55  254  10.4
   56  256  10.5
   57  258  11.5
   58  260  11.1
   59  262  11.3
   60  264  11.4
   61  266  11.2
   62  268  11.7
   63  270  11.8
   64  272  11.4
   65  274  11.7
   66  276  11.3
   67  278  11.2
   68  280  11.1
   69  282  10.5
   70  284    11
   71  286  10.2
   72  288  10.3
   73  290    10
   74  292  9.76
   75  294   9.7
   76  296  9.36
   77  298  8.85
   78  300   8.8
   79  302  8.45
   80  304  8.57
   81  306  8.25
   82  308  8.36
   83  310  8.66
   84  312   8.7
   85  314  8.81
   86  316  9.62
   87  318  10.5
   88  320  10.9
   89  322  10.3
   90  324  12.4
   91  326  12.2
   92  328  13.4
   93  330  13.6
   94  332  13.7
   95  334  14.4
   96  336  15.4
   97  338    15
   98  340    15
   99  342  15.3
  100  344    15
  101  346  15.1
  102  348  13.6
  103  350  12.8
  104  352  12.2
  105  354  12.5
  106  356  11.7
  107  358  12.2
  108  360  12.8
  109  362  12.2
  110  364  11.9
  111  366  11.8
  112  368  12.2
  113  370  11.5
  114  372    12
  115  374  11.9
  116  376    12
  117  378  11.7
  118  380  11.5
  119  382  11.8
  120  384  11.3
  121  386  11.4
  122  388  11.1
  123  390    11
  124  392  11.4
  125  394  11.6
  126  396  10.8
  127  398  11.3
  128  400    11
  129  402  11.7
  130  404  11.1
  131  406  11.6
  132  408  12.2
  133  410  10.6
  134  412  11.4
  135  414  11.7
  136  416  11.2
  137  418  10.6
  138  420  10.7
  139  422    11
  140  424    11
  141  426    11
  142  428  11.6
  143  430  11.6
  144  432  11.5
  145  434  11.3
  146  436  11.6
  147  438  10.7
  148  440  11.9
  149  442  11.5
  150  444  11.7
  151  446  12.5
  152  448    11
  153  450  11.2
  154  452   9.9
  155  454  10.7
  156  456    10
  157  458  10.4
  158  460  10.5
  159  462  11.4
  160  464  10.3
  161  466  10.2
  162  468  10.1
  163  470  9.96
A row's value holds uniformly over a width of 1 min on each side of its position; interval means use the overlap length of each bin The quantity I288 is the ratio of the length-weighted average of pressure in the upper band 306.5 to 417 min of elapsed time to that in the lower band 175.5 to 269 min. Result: 1.13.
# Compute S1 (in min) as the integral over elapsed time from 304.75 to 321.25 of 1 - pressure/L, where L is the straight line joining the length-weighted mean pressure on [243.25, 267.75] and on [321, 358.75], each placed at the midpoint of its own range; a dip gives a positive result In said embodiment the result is 4.5 min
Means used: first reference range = 10.9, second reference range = 13.5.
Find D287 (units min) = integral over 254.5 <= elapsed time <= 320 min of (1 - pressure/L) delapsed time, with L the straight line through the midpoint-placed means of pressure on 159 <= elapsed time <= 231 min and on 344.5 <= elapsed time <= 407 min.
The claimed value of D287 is 5.01 min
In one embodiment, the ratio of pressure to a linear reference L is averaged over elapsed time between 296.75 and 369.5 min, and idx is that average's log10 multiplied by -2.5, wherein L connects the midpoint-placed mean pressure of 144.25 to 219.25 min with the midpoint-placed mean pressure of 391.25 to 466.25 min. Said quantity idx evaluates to -0.11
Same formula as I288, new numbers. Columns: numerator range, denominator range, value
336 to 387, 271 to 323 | 1.29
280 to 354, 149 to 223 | 1.14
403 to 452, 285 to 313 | 1.24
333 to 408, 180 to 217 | 1.20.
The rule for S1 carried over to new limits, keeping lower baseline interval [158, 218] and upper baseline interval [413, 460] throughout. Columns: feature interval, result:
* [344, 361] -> -3.5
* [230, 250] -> -0.7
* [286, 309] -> 2.9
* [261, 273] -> -1.3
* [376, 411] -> -1.4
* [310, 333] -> -1.2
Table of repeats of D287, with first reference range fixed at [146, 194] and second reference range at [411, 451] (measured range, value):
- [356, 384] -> -2.6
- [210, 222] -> -1.1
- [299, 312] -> 2.4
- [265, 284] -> -2.0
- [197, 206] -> -0.4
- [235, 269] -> -2.7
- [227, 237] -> -0.5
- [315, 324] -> 0.0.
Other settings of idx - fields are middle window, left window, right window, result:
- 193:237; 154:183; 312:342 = -0.04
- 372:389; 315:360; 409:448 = 0.06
